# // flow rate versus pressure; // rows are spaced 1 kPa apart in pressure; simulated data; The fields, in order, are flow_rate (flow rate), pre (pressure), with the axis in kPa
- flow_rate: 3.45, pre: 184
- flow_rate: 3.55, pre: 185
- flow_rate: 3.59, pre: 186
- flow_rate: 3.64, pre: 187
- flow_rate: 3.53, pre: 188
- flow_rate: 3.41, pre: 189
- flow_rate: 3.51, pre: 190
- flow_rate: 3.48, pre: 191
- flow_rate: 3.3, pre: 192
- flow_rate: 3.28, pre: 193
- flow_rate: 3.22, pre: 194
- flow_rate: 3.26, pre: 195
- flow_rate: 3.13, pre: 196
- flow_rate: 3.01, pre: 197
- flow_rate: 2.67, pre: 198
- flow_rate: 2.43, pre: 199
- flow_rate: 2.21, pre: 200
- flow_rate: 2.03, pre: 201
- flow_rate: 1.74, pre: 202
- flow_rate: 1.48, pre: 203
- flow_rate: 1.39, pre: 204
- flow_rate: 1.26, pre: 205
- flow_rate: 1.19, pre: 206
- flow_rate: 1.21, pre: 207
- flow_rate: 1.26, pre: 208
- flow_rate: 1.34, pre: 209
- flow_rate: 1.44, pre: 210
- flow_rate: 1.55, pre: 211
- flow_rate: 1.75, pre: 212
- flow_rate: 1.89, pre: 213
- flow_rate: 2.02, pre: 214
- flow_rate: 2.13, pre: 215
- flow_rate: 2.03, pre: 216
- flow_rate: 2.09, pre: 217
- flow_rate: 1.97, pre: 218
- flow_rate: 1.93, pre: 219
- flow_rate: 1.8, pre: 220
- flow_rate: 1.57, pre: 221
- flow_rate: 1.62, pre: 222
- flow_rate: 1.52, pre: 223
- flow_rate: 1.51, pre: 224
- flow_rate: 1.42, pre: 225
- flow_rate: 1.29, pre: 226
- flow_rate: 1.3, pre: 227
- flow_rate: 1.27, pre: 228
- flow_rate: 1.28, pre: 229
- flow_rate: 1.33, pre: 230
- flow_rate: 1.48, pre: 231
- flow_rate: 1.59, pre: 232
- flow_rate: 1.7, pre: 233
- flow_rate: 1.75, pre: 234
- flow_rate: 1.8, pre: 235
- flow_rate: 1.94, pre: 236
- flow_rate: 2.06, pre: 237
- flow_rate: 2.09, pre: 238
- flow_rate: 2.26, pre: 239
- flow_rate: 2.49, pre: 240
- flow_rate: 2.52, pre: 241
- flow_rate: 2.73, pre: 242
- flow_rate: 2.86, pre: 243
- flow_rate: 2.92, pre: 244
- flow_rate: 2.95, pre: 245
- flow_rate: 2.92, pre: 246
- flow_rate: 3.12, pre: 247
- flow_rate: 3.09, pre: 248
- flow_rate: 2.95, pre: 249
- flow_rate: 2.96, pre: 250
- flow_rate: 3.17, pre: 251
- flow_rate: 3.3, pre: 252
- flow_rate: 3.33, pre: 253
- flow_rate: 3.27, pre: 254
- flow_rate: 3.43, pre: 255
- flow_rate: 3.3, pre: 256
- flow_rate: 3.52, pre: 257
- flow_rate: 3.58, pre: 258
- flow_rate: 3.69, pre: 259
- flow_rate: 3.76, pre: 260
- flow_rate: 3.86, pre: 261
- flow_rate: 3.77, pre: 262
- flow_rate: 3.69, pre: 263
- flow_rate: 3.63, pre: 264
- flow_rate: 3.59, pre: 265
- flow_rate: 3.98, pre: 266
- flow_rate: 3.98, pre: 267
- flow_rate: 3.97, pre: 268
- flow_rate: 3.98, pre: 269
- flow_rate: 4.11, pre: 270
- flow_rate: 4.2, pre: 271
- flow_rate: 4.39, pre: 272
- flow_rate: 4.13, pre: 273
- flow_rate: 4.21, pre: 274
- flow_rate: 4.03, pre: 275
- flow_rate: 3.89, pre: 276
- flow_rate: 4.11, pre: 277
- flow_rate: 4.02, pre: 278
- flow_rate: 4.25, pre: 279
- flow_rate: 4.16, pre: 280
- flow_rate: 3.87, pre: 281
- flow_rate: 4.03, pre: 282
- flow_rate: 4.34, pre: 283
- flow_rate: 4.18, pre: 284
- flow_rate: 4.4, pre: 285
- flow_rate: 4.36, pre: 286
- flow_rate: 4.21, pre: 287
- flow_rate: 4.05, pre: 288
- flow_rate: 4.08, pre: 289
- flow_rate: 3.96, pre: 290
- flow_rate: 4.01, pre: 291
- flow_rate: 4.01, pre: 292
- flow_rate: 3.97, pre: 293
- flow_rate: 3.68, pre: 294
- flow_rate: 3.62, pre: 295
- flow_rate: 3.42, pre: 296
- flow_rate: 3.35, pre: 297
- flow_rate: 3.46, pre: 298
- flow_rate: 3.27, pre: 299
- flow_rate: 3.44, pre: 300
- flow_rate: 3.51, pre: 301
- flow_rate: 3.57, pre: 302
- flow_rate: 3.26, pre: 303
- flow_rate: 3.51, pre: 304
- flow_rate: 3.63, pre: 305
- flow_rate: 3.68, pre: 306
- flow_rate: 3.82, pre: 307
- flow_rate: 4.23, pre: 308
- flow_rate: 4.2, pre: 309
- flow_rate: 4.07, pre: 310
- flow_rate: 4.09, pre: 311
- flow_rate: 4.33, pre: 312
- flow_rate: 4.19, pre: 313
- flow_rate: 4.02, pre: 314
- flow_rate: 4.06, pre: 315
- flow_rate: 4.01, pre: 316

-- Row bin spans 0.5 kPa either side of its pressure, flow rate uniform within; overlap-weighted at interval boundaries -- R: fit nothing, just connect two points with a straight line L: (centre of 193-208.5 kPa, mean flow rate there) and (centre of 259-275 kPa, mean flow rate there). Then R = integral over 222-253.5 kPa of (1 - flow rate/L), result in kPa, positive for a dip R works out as 9.7 kPa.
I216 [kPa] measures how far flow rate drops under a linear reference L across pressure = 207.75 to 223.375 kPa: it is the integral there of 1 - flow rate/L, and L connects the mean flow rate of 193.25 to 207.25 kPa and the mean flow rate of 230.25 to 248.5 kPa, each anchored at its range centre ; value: 3.5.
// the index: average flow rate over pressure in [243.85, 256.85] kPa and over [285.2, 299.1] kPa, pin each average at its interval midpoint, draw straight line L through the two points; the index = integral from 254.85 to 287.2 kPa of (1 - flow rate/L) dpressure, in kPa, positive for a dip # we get -4.3 kPa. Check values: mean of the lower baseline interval 3.15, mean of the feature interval 3.96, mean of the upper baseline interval 3.85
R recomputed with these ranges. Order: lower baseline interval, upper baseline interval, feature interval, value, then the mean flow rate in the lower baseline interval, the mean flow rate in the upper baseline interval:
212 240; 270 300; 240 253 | -2.2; 1.74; 3.98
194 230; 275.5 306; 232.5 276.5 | -4.4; 1.81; 3.85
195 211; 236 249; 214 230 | 4.2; 1.89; 2.65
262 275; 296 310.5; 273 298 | -1.2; 3.98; 3.64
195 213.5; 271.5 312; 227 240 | 4.3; 1.87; 3.92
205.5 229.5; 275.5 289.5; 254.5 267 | -1.4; 1.6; 4.14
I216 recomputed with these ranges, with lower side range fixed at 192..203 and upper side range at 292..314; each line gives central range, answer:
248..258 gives -0.1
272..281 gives -1.6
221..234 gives 6.6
